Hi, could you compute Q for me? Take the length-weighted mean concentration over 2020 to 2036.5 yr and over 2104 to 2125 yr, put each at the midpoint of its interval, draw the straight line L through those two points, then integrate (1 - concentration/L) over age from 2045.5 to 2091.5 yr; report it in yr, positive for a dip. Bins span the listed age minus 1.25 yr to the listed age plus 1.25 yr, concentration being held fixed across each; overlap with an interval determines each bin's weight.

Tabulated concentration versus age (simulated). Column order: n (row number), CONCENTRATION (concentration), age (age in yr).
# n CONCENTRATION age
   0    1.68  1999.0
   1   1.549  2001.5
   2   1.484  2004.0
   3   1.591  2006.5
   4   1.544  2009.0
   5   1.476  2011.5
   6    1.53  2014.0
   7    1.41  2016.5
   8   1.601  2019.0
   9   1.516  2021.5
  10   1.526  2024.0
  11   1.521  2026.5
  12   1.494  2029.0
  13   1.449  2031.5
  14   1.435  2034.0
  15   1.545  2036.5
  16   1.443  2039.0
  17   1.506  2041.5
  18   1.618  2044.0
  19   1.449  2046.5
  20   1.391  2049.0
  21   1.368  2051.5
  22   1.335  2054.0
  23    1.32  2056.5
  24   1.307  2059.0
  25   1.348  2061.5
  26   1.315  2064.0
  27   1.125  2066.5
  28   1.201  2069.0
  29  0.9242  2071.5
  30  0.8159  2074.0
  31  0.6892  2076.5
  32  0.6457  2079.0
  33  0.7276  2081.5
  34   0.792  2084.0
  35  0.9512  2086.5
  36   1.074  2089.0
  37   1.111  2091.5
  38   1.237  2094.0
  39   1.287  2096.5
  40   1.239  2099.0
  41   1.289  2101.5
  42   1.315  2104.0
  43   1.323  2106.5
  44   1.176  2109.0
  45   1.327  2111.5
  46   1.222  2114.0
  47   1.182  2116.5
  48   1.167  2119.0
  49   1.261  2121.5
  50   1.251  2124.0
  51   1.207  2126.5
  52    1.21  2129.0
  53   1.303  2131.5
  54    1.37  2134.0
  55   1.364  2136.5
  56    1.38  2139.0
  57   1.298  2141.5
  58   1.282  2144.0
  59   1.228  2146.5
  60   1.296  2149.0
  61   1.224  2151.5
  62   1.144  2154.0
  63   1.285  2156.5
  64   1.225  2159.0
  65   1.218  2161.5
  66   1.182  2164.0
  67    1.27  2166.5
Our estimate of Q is 9.5 yr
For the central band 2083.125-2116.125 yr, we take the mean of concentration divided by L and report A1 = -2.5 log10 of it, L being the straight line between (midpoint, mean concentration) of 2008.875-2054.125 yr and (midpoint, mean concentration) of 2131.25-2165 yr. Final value 0.15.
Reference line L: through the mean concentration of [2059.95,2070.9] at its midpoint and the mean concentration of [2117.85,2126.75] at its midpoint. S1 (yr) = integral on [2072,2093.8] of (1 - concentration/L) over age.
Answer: 6.3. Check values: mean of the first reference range 1.23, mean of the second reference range 1.22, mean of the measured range 0.872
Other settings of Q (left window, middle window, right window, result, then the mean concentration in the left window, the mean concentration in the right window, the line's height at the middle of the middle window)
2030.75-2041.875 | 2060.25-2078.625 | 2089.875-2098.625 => 3.98 yr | 1.47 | 1.21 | 1.32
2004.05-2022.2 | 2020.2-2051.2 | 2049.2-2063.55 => -1.35 yr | 1.52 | 1.34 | 1.43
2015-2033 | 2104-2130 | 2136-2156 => 1.79 yr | 1.5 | 1.27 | 1.33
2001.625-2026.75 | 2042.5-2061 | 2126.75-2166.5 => 0.66 yr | 1.52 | 1.27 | 1.45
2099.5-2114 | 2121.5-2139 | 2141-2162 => -0.41 yr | 1.28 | 1.24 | 1.26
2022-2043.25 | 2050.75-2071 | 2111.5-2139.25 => 2.13 yr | 1.49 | 1.26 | 1.42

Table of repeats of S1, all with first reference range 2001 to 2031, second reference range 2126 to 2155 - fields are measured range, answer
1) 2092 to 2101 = 0.8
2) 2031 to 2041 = 0.0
